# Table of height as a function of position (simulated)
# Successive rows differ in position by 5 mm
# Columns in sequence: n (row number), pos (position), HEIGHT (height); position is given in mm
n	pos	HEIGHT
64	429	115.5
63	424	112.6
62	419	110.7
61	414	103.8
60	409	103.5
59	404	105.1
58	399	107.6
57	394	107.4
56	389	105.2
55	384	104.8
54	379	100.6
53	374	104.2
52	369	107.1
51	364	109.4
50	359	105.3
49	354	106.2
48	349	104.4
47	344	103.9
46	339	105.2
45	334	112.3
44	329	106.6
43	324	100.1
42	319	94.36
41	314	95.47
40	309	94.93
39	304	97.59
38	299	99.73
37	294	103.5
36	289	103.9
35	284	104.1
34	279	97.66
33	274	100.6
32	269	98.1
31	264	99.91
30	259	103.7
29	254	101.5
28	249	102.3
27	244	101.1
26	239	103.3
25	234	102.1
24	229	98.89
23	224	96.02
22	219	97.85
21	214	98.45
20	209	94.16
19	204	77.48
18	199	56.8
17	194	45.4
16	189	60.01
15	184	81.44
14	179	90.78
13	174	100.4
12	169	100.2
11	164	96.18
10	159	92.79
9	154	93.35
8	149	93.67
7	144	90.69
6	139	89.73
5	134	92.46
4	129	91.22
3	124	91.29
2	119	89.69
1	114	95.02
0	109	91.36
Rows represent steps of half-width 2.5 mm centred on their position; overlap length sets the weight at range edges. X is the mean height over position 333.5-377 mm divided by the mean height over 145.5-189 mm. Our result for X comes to 1.2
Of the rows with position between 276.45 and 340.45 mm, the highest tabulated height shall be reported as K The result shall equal 112.3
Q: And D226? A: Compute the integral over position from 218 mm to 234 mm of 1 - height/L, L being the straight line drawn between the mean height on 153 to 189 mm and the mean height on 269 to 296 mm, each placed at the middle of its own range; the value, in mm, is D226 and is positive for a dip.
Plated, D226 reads -0.3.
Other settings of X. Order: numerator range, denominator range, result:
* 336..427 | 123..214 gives 1.24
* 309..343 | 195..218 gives 1.27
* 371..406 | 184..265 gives 1.17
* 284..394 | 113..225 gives 1.18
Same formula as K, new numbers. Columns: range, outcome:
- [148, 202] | 100.4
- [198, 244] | 103.3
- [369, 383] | 107.1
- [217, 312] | 104.1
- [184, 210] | 94.16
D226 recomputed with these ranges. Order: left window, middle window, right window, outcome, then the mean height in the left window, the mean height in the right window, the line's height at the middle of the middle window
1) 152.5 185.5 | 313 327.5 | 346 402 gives 0.7 mm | 94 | 106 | 103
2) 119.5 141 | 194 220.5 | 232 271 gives 4.6 mm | 91.1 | 102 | 97.7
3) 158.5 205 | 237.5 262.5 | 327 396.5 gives -3.5 mm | 79.7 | 106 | 89.6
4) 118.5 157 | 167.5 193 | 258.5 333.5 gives 2.8 mm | 91.6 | 100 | 93.9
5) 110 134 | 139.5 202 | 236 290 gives 7.5 mm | 91.8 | 101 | 95.2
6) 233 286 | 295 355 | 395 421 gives 1.0 mm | 101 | 106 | 103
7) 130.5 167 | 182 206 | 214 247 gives 8.2 mm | 92.8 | 99.8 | 96.7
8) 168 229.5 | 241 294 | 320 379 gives -4.5 mm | 83.6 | 105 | 93.5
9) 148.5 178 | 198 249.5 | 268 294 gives 2.4 mm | 96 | 101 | 98.7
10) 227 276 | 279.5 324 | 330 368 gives 2.1 mm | 101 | 107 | 104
